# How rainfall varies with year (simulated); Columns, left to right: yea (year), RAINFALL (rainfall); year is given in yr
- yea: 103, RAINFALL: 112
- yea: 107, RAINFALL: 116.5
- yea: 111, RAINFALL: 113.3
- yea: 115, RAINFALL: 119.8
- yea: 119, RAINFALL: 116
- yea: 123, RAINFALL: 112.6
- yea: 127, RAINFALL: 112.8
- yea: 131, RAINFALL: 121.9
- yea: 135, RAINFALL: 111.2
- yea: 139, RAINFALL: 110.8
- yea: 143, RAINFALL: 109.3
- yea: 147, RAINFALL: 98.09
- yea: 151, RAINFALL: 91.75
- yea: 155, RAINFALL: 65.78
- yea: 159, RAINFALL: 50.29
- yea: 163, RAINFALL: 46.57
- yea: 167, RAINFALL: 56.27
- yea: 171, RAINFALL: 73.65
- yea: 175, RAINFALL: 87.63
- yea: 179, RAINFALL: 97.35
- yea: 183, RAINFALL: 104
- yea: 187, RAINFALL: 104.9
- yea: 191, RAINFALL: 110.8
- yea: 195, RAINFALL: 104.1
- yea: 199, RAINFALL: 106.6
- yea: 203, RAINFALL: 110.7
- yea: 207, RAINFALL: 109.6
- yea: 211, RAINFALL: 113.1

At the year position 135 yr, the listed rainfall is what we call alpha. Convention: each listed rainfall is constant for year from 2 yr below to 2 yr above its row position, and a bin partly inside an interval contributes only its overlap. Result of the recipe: 111.2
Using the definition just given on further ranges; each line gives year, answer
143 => 109.3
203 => 110.7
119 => 116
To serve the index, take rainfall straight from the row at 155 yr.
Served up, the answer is 65.78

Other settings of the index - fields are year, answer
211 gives 113.1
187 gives 104.9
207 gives 109.6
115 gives 119.8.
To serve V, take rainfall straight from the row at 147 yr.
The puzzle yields 98.09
